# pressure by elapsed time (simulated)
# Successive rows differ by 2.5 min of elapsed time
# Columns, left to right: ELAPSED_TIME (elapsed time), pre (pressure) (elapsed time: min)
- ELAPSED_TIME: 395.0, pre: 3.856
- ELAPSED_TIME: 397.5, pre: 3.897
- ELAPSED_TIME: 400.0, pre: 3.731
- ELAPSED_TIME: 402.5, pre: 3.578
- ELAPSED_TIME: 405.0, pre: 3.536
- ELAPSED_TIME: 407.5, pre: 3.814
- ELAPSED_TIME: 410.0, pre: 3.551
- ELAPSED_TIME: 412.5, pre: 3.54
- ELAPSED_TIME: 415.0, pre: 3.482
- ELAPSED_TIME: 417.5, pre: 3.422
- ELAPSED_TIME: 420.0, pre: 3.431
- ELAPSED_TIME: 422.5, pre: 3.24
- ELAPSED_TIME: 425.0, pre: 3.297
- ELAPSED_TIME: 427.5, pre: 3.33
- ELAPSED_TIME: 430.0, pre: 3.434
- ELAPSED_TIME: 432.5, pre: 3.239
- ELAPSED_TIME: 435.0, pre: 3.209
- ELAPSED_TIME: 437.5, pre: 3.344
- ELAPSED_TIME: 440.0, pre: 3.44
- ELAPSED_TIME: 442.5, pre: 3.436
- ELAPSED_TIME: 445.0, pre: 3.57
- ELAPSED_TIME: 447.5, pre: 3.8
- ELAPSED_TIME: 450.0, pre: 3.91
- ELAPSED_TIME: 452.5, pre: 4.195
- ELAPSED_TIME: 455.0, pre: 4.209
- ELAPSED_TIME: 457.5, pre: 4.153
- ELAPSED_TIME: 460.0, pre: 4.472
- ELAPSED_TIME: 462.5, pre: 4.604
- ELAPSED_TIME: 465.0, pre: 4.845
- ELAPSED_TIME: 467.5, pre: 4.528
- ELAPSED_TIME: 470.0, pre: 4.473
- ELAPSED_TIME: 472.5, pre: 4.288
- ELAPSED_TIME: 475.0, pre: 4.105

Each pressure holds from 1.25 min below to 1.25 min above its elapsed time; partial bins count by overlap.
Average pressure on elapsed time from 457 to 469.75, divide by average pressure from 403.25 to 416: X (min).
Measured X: 1.27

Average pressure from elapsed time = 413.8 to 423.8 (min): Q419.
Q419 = 3.39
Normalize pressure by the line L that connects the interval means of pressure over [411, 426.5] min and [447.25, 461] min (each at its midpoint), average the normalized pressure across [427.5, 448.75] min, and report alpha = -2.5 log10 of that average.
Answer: 0.11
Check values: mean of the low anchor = 3.4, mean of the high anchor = 4.14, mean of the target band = 3.43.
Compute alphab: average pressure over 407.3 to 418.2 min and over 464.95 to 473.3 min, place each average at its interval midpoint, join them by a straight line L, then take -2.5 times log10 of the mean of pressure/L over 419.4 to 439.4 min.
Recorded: 0.15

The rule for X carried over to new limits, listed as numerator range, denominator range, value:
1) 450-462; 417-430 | 1.27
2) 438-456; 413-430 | 1.12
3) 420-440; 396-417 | 0.91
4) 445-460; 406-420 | 1.14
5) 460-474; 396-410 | 1.23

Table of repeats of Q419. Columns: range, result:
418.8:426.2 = 3.32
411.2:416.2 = 3.51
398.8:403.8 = 3.65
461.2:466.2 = 4.72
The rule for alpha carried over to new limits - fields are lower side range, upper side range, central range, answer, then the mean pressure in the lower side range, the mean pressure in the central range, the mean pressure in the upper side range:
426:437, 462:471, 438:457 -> 0.034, 3.31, 3.79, 4.62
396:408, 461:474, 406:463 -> 0.134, 3.71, 3.64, 4.54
